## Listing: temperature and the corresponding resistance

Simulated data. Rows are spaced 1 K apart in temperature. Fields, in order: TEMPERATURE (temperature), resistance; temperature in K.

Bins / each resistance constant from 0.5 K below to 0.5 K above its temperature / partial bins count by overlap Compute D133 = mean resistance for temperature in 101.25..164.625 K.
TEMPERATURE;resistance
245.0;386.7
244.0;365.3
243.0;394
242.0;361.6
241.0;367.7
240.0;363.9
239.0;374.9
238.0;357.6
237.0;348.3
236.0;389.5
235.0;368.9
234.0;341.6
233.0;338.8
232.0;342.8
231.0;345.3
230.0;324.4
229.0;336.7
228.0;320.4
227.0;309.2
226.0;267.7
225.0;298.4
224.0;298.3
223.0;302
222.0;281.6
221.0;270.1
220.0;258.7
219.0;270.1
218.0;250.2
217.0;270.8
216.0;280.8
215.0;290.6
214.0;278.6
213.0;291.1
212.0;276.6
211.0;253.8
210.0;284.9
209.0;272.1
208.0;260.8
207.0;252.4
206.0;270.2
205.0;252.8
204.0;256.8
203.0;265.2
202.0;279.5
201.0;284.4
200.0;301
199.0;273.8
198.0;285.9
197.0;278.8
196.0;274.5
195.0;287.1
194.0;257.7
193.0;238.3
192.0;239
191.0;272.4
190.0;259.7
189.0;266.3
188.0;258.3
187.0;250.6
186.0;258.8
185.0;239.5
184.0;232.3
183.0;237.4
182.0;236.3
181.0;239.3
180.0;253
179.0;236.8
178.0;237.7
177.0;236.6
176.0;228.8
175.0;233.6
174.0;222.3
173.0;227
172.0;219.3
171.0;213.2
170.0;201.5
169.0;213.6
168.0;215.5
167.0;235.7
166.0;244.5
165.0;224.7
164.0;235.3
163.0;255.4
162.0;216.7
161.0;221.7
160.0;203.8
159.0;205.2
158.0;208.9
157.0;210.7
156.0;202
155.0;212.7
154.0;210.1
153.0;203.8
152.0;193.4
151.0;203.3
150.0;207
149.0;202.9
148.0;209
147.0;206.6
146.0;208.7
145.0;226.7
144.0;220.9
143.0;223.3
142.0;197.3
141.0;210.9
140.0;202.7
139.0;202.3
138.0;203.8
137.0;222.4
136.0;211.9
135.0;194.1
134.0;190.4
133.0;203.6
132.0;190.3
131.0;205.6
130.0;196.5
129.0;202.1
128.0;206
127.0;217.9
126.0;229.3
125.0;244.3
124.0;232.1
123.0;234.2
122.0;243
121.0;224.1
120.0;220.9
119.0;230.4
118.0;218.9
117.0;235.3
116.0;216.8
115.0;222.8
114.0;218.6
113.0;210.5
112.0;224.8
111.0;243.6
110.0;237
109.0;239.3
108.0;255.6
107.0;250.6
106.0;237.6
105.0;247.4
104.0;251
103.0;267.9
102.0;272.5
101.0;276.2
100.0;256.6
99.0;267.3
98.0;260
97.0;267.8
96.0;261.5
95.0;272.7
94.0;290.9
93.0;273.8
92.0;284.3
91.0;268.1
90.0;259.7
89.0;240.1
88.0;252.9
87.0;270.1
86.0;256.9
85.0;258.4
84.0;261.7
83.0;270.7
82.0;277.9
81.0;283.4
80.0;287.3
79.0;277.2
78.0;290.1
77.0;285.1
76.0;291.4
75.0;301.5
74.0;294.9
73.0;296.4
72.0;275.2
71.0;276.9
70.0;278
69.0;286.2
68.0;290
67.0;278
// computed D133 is 220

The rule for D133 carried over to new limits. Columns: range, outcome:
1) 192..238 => 291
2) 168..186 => 230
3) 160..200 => 243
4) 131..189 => 220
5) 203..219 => 269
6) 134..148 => 209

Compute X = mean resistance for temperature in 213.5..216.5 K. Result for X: 283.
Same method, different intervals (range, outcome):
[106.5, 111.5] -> 245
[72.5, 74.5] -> 296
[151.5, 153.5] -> 199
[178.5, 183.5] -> 241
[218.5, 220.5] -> 264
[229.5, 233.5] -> 338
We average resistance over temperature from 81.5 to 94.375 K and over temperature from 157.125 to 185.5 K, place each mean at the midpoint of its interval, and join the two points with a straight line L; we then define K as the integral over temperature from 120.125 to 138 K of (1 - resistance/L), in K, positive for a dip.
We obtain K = 2.4 K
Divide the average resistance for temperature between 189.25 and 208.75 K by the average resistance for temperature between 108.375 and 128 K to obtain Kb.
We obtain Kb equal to 1.17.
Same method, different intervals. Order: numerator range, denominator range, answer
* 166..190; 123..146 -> 1.11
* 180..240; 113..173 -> 1.33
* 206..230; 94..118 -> 1.14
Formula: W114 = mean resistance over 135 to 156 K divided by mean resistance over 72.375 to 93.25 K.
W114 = 0.76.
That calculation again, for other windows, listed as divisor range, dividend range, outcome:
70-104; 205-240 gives 1.11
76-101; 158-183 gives 0.84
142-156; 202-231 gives 1.34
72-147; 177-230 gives 1.11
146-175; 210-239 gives 1.42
